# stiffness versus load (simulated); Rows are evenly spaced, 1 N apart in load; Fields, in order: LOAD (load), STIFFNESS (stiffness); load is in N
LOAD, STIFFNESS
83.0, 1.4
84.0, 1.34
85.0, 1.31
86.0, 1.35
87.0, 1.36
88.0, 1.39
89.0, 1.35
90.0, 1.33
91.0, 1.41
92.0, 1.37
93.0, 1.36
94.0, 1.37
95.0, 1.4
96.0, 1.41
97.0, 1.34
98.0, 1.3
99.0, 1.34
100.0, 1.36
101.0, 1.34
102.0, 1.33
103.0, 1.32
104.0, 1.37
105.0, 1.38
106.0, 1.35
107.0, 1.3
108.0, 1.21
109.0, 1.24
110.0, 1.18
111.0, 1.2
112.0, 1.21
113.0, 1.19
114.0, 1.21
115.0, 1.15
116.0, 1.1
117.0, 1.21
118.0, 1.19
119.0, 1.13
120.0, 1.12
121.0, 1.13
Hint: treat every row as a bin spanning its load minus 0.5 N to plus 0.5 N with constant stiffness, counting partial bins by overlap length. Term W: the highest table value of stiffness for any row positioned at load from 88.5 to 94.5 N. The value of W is 1.41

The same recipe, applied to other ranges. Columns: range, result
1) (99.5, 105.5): 1.38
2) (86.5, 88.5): 1.39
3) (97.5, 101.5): 1.36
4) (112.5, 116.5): 1.21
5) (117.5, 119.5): 1.19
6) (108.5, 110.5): 1.24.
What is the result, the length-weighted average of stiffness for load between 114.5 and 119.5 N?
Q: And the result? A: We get 1.16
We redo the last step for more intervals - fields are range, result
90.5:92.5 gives 1.39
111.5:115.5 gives 1.19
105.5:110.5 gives 1.26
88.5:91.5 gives 1.36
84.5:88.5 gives 1.35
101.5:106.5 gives 1.35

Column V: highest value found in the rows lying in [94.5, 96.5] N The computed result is 1.41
